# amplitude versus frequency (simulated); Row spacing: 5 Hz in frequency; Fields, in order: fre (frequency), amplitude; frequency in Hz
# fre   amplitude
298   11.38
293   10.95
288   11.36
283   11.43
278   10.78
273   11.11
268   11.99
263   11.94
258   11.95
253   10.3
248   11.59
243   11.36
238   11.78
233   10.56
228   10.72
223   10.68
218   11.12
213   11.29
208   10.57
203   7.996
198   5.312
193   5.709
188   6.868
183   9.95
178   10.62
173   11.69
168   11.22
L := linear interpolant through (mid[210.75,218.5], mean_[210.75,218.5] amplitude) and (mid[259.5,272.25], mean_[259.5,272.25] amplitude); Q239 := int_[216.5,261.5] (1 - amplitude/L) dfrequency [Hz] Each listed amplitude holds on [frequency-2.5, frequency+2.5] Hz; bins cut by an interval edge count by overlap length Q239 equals 1.5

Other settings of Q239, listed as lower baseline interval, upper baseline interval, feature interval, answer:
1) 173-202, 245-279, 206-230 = -3.8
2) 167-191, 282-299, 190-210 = 5.6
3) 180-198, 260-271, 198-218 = -2.4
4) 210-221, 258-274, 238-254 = 0.4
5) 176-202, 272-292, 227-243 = -2.9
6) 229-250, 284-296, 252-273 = -0.6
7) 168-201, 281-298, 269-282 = -0.3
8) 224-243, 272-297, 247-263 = -0.4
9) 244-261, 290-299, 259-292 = -0.6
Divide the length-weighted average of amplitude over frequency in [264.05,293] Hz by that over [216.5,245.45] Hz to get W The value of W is 1.03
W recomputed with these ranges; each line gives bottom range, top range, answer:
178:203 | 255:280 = 1.55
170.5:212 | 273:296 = 1.28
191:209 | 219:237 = 1.50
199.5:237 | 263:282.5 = 1.10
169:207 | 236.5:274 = 1.35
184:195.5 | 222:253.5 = 1.63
